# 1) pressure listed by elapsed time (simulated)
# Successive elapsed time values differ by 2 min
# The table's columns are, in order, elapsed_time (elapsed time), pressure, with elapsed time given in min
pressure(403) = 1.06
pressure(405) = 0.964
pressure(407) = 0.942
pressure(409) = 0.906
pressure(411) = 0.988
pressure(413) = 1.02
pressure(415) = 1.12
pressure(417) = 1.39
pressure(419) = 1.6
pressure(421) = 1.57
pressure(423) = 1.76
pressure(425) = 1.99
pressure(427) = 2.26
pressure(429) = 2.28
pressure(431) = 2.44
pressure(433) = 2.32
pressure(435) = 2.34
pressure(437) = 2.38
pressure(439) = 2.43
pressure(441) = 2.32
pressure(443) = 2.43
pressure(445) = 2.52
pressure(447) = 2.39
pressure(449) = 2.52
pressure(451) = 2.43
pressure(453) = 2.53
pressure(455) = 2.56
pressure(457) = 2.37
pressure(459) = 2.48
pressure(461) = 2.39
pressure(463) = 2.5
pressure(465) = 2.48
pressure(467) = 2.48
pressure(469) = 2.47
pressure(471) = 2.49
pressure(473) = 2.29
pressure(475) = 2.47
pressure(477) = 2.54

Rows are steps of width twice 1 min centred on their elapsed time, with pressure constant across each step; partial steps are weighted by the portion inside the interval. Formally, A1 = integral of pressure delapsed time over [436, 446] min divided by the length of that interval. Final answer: 2.42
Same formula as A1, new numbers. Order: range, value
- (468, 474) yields 2.42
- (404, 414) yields 0.964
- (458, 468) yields 2.47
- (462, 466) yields 2.49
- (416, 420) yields 1.5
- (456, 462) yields 2.41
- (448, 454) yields 2.49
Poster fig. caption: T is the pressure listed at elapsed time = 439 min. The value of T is 2.43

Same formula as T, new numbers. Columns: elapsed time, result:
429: 2.28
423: 1.76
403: 1.06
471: 2.49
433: 2.32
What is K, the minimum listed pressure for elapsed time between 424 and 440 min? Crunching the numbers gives 1.99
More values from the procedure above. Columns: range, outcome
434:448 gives 2.32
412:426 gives 1.02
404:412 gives 0.906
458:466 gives 2.39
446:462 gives 2.37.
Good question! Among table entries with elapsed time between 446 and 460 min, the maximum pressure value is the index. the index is 2.56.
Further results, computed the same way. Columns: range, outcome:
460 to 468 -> 2.5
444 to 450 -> 2.52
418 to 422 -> 1.6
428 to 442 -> 2.44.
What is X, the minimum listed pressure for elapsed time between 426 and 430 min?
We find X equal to 2.26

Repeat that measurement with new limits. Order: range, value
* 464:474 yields 2.29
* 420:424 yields 1.57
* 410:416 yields 0.988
